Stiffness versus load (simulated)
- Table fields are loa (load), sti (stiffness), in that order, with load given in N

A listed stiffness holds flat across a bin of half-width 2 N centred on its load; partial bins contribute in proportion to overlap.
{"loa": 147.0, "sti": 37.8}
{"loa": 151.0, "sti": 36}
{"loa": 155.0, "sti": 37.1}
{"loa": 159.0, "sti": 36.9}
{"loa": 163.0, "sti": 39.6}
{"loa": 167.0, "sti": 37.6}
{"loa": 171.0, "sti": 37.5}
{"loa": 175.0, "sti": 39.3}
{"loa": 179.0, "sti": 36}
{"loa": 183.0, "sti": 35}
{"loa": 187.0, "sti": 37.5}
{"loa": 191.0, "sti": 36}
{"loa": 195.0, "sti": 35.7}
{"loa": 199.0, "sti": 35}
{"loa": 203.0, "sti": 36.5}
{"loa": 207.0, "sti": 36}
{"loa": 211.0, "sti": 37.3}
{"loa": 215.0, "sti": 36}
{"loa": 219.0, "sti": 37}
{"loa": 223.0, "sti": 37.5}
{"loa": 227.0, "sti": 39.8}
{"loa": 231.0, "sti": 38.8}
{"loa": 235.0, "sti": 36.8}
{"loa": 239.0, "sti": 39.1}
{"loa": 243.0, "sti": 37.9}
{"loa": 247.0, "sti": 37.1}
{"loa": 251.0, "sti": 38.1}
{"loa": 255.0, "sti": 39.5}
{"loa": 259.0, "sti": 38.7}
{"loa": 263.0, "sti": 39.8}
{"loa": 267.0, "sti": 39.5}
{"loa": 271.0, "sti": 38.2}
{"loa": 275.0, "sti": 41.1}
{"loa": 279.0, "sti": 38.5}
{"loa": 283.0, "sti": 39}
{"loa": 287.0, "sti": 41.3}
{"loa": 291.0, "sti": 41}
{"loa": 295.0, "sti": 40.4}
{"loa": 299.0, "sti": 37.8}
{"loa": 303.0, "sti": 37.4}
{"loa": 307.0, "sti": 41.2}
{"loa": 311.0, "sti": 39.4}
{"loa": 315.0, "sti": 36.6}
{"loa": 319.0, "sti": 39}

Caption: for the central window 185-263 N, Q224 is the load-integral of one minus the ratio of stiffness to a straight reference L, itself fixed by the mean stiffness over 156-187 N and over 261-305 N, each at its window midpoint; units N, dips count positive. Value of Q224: 1.9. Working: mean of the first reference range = 37.4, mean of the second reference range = 39.5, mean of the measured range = 37.4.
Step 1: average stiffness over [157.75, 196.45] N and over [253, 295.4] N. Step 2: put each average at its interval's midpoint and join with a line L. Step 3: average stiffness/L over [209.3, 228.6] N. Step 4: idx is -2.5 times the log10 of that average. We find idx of 0.022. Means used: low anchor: 37.1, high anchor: 39.7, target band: 37.5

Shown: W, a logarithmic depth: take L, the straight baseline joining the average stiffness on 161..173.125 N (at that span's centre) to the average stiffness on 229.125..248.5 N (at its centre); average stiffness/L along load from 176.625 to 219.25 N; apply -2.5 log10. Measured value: 0.057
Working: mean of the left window 38.2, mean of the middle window 36.2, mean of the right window 38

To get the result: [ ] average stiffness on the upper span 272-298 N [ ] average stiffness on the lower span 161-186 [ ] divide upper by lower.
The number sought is 1.07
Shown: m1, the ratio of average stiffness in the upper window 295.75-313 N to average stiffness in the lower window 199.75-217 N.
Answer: 1.1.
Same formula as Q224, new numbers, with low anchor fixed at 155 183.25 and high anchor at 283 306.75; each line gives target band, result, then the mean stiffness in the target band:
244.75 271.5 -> 0.22 N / 38.7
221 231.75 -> -0.05 N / 38.7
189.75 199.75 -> 0.62 N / 35.6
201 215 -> 0.62 N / 36.5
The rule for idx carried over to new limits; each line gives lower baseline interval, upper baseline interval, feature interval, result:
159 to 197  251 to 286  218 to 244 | 0.006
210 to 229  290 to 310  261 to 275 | -0.020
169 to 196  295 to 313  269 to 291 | -0.030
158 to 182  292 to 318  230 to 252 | 0.012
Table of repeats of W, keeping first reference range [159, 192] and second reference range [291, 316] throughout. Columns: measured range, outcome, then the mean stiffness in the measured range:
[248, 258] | -0.007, 38.6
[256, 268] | -0.023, 39.3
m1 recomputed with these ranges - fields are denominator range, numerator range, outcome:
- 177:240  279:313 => 1.08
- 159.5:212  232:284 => 1.05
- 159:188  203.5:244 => 1.00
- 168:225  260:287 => 1.08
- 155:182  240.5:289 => 1.04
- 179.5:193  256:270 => 1.09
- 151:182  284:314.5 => 1.06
